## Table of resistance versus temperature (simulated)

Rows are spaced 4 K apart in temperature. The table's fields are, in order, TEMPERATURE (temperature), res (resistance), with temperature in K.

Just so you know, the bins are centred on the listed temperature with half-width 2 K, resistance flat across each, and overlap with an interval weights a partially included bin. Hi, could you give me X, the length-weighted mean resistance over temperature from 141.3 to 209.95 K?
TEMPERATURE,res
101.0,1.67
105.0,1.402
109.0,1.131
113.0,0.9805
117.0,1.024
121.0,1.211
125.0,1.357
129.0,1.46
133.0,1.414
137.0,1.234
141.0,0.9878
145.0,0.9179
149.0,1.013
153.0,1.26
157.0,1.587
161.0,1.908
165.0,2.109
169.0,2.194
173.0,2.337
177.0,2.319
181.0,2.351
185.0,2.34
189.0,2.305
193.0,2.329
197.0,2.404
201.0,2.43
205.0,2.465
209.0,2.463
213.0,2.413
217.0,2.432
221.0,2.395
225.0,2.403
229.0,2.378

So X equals 2.01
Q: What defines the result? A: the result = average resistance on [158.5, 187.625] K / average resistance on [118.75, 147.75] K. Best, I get 1.8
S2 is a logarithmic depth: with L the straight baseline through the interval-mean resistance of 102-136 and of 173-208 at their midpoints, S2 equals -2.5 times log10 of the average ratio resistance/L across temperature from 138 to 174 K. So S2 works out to 0.198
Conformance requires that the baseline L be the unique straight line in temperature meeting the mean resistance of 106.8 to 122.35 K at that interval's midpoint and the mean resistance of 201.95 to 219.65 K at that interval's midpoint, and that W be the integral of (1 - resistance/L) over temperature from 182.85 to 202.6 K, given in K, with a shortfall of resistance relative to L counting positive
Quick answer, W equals -1.6 K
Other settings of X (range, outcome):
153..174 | 1.94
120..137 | 1.35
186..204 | 2.37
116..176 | 1.49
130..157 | 1.18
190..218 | 2.41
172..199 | 2.34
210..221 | 2.42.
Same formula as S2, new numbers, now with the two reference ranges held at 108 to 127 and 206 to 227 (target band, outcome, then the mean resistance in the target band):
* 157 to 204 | -0.15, 2.25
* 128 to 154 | 0.22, 1.17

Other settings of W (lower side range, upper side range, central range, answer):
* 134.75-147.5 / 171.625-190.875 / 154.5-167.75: -1.3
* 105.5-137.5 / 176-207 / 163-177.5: -1.5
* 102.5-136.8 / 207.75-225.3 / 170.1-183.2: -2.6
